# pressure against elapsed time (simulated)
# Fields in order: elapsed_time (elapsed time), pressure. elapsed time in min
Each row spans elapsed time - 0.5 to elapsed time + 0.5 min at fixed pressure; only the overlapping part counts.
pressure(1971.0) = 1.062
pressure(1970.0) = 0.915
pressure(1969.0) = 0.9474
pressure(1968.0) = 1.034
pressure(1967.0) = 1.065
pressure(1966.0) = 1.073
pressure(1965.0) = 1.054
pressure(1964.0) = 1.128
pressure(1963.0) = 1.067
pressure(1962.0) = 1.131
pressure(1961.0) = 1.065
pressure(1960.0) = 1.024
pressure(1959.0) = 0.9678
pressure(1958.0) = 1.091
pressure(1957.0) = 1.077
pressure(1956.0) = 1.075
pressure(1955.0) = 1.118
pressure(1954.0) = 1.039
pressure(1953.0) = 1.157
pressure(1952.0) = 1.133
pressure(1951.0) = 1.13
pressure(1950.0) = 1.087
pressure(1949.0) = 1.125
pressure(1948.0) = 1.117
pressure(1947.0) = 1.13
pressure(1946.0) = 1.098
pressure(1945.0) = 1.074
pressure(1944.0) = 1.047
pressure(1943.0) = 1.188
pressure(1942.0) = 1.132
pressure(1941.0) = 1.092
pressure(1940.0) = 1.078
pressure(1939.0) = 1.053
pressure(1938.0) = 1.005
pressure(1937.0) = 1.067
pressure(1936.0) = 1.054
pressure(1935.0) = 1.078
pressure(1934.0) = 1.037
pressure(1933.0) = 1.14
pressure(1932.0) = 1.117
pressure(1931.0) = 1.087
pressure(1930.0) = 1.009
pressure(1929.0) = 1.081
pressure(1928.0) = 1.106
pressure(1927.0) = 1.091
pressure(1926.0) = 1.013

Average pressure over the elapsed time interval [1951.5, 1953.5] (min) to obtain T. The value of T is 1.15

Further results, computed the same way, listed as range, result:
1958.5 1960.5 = 0.996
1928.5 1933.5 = 1.09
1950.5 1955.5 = 1.12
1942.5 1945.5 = 1.1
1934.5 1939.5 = 1.05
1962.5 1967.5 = 1.08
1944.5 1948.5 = 1.1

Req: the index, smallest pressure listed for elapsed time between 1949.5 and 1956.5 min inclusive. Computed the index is 1.039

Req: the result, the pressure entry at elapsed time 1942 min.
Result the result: 1.132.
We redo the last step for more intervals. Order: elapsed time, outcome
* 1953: 1.157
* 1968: 1.034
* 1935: 1.078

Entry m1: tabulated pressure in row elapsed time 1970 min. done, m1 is 0.915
